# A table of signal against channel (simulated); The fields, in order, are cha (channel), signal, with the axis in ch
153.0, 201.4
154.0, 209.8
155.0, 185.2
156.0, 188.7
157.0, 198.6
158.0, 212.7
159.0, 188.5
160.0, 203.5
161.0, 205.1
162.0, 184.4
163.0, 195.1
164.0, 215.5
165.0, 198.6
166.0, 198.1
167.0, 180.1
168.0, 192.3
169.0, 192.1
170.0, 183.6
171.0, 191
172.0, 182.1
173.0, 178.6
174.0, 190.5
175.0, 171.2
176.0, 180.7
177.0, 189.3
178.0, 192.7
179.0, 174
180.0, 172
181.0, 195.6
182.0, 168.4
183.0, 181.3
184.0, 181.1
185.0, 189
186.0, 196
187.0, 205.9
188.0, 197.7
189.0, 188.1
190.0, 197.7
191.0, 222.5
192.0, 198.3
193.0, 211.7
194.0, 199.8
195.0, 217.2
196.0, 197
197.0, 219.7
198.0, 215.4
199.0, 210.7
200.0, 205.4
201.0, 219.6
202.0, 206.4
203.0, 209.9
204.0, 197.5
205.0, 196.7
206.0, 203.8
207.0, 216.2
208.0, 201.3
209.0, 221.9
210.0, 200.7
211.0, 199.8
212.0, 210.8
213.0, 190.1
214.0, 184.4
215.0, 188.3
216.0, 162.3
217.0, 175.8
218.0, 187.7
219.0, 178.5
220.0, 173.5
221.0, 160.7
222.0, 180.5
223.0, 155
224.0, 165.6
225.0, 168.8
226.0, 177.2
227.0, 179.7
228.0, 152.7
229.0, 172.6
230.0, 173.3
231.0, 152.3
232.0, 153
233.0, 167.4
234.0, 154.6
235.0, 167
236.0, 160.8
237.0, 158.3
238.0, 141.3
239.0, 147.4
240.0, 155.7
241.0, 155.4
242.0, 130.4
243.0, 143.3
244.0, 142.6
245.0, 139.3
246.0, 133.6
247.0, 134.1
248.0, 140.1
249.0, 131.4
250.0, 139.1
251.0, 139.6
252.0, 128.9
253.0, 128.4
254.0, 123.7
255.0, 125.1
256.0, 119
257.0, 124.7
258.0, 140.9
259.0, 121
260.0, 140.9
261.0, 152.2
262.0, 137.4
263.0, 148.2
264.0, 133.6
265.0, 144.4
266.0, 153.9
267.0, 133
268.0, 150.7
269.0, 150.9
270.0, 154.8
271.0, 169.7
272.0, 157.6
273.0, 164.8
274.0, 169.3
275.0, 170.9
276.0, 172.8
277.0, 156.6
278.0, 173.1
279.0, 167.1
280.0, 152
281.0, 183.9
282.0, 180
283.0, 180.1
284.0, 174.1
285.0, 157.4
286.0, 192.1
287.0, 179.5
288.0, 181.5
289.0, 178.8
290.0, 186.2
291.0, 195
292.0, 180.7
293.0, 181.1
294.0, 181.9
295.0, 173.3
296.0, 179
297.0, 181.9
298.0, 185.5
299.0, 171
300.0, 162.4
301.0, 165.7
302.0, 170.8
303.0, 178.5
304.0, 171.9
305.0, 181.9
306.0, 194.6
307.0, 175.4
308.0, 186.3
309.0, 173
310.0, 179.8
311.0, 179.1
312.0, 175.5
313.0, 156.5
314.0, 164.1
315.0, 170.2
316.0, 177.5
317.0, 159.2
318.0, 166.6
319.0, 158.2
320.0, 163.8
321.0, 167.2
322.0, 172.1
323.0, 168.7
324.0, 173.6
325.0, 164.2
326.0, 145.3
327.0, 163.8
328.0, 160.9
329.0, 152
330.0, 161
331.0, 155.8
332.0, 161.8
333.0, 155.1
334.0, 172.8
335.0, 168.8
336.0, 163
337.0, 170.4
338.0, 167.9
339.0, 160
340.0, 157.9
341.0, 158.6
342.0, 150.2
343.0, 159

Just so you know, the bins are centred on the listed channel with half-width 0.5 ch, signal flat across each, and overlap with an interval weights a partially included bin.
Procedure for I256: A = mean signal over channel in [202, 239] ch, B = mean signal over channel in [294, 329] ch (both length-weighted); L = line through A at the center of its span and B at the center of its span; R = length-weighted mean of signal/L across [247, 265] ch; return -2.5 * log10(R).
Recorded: 0.29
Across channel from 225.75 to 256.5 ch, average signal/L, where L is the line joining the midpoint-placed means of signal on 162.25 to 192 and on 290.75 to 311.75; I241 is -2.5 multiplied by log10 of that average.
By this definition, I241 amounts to 0.24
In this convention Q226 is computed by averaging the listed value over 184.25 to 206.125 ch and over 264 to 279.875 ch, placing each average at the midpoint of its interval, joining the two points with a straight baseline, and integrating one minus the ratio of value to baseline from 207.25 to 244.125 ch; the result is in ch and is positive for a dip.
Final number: 3.2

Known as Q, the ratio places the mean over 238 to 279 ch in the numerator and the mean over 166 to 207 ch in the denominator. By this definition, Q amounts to 0.74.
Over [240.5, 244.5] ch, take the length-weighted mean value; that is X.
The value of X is 143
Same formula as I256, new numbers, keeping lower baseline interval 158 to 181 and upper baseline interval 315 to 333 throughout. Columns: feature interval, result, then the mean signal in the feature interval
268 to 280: 0.05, 163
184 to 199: -0.10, 203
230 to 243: 0.16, 154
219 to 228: 0.07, 170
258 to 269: 0.22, 142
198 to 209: -0.13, 208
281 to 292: -0.07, 181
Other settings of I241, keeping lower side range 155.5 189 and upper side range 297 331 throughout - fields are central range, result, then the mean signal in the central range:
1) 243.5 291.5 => 0.15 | 153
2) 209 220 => -0.03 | 189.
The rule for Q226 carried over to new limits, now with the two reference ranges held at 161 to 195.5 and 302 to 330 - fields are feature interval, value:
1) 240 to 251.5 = 2.6 ch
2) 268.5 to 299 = 0.2 ch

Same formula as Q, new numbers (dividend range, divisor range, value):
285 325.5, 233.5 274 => 1.22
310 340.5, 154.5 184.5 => 0.87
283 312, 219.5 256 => 1.18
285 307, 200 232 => 0.96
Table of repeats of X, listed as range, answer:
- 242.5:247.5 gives 139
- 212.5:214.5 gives 187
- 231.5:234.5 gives 158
